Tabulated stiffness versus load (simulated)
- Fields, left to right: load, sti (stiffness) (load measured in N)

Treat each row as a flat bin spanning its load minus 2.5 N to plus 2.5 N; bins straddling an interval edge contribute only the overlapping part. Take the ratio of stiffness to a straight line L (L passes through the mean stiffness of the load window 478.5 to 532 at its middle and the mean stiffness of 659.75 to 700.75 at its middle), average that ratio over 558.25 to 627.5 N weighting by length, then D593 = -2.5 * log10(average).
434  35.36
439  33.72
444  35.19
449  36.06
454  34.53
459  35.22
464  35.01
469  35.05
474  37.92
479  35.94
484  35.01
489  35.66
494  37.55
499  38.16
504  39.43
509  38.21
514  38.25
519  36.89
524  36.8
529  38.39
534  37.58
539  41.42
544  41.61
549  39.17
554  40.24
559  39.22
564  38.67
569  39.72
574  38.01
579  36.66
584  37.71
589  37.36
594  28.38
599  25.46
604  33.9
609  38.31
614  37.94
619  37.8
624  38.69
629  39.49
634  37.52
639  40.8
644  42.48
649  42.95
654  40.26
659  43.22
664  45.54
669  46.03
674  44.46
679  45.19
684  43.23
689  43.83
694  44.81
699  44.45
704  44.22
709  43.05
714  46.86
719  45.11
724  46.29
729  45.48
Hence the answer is 0.133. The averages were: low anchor 37.4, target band 36.2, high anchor 44.6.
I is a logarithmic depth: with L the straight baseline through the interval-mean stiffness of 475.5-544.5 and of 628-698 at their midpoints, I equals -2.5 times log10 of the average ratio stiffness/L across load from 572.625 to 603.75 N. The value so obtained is 0.19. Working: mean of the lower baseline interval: 37.8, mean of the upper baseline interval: 42.9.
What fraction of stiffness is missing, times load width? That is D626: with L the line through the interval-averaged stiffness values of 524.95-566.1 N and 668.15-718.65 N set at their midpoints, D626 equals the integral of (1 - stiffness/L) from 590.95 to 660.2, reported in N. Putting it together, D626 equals 7.77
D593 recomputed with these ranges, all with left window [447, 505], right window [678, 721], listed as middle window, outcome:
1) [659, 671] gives -0.05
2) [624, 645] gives 0.06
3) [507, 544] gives -0.01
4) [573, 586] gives 0.07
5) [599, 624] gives 0.15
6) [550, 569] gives 0.00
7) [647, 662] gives 0.02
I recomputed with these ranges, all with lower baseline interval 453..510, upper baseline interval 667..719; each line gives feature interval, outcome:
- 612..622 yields 0.10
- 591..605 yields 0.37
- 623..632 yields 0.08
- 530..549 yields -0.03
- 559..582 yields 0.04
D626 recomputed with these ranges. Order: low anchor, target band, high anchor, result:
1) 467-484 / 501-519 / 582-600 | -1.68 N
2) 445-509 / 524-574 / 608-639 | -2.60 N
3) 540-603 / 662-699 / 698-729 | -1.33 N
